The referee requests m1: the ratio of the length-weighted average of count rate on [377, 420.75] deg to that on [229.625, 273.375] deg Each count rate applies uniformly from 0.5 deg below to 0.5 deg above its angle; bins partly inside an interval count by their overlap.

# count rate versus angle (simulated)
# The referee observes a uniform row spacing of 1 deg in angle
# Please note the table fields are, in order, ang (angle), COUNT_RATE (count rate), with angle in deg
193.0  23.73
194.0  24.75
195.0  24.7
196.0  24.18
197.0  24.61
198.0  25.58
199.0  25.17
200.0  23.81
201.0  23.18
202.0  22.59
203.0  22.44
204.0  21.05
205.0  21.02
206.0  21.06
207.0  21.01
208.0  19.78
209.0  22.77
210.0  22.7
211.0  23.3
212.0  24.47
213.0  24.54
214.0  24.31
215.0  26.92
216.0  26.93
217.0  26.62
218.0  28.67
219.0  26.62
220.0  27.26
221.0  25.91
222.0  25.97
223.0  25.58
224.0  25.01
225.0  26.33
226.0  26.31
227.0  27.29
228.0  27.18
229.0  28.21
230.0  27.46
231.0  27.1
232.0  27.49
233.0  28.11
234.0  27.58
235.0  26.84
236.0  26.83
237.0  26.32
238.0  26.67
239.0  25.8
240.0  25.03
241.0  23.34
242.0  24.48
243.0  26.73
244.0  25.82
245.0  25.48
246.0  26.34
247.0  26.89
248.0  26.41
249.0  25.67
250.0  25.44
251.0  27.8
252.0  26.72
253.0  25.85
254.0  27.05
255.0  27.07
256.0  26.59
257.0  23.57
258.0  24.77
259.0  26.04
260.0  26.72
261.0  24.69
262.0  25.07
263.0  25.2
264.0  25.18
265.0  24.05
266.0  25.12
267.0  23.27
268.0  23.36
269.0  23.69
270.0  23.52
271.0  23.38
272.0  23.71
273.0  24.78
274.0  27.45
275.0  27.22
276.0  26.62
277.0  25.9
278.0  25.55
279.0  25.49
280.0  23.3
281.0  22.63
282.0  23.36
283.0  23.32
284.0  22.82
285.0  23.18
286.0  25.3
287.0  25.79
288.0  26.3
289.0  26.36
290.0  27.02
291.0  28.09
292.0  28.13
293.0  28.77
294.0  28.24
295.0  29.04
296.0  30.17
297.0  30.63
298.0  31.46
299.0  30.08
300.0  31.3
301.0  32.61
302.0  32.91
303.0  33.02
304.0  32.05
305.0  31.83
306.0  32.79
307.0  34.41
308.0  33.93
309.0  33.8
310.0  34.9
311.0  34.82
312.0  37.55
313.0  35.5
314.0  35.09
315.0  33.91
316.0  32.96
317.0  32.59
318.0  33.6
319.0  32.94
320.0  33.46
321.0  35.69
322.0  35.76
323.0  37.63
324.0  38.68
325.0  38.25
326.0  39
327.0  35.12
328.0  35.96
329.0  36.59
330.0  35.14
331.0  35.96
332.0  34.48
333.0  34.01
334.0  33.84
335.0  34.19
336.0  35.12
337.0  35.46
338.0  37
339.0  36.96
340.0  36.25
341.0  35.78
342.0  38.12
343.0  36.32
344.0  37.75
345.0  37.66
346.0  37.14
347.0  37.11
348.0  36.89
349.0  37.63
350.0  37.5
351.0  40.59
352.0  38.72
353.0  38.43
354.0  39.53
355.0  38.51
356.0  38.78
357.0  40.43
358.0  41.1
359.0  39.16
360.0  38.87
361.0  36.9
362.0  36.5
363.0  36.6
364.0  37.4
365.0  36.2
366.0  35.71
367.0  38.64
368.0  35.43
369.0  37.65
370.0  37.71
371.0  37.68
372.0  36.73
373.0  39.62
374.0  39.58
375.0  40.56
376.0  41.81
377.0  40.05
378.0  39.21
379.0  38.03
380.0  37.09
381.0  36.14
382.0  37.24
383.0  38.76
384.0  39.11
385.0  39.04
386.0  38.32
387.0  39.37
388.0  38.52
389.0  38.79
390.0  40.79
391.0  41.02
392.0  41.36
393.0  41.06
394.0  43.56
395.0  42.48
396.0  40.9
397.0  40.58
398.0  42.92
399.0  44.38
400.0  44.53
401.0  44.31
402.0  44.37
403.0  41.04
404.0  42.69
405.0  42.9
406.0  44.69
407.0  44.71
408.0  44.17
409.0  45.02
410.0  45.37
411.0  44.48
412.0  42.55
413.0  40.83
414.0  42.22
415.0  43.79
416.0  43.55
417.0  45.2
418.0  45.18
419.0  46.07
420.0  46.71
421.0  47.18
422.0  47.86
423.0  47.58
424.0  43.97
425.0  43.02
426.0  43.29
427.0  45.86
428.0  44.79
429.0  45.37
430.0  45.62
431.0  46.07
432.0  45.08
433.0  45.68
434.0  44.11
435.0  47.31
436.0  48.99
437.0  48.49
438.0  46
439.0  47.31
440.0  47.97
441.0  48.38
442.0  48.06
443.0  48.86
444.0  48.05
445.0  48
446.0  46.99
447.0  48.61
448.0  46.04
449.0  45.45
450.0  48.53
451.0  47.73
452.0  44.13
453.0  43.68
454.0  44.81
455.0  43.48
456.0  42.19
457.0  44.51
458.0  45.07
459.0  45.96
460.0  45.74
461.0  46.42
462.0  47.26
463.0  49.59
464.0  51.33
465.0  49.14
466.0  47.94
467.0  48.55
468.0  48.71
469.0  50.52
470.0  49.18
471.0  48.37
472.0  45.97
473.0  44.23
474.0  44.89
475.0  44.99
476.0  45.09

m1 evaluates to 1.63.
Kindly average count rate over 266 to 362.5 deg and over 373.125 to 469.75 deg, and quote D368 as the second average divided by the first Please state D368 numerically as 1.36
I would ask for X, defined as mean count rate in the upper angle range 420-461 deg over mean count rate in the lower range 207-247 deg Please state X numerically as 1.8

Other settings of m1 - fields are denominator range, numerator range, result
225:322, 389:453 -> 1.61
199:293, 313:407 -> 1.51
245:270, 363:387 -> 1.50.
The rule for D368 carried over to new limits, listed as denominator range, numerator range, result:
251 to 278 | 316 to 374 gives 1.46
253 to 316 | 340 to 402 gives 1.40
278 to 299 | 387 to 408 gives 1.59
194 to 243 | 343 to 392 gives 1.53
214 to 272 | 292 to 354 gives 1.34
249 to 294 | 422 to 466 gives 1.83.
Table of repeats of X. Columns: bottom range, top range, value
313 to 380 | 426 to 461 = 1.25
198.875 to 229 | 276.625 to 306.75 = 1.14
